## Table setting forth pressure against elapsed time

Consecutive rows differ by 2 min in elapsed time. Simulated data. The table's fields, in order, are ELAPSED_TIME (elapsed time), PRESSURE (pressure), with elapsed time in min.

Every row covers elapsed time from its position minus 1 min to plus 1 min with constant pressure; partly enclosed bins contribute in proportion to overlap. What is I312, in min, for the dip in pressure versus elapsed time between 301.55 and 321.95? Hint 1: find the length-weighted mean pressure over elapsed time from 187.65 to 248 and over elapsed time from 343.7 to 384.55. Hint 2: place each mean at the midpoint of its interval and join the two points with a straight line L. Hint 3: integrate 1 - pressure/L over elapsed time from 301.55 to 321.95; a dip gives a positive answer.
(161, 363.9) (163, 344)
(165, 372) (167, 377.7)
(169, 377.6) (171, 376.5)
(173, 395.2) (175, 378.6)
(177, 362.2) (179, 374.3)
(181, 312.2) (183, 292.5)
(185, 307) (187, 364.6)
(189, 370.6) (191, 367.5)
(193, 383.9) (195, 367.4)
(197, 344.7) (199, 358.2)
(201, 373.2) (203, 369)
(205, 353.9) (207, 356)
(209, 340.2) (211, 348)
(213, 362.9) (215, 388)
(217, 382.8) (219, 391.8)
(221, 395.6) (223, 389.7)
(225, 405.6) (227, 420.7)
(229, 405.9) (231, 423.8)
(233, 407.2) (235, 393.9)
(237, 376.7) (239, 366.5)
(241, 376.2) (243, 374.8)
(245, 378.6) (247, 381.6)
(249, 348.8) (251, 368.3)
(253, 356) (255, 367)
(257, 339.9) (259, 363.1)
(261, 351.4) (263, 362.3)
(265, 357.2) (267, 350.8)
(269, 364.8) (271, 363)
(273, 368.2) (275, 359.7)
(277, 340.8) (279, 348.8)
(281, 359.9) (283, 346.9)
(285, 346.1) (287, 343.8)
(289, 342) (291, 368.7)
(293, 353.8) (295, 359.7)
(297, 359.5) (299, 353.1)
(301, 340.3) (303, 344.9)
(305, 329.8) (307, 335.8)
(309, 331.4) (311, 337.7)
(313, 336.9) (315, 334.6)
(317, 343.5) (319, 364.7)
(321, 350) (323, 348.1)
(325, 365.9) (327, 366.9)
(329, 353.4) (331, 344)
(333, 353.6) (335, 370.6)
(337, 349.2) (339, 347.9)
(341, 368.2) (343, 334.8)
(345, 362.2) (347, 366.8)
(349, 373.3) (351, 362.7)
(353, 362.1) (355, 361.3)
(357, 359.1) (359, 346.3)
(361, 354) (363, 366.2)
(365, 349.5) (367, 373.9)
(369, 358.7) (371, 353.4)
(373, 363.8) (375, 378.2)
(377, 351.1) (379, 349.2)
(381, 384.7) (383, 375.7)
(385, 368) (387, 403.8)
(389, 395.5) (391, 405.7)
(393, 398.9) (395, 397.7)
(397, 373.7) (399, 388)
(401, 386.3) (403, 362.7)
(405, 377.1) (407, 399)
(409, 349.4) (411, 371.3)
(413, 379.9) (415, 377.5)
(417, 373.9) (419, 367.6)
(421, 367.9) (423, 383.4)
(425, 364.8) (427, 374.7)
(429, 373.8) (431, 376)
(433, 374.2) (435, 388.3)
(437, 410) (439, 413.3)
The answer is 1.51 min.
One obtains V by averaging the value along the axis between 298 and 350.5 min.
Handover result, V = 350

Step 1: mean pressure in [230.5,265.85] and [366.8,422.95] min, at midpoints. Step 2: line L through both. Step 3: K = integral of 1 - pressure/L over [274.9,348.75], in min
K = 4.5 min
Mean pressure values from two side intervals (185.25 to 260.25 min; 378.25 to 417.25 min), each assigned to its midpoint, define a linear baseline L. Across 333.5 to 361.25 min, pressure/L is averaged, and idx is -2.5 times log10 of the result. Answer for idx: 0.06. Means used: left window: 374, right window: 381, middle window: 358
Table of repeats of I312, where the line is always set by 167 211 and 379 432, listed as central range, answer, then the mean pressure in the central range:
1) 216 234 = -2.0 min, 403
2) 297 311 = 1.1 min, 341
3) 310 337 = 1.5 min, 351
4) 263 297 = 1.1 min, 355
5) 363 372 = 0.4 min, 360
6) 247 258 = 0.2 min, 358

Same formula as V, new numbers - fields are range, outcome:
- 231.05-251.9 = 379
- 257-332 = 351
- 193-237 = 380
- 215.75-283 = 374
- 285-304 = 351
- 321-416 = 368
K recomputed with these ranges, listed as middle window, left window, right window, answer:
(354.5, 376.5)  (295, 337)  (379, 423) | 0.42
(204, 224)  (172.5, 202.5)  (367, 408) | -0.64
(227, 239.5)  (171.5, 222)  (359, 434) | -1.20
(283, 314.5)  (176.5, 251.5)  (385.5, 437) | 2.49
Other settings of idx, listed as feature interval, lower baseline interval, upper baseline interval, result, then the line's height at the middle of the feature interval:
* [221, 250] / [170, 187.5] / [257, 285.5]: -0.104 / 354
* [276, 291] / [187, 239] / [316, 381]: 0.060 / 368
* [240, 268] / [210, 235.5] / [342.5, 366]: 0.066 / 385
